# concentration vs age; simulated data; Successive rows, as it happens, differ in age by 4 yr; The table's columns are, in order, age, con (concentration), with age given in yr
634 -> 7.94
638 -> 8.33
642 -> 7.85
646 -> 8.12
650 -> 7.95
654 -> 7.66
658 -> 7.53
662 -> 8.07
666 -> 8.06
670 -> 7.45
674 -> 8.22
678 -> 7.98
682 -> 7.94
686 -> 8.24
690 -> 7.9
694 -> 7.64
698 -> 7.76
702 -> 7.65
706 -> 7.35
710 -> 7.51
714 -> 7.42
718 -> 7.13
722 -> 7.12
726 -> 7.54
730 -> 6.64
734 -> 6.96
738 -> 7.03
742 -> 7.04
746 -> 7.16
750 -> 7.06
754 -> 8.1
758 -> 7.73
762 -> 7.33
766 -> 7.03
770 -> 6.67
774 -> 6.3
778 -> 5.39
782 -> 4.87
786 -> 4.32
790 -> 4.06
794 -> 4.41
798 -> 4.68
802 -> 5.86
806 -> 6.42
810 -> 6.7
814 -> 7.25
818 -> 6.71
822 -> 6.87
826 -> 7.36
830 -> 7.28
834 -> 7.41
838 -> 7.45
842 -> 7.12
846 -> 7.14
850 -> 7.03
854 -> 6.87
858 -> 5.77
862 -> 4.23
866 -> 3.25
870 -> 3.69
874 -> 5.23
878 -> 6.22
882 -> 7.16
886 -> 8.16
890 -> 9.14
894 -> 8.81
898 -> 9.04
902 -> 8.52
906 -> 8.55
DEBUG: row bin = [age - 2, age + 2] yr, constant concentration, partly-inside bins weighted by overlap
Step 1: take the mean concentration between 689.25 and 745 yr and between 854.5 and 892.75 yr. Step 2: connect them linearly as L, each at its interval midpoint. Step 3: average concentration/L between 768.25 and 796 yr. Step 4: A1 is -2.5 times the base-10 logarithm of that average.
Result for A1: 0.30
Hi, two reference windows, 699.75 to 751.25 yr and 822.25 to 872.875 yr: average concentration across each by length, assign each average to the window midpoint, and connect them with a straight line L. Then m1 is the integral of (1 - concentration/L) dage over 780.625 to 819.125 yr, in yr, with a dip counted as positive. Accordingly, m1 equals 6.3 yr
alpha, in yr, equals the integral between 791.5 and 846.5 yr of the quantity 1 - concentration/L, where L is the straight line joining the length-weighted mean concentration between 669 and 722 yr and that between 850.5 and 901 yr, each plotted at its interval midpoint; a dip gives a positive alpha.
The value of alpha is 2.4 yr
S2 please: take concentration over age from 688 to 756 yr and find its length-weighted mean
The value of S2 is 7.35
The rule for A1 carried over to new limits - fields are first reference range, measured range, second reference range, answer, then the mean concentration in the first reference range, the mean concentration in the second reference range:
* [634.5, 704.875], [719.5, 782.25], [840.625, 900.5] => 0.068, 7.9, 6.6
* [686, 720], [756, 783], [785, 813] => -0.087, 7.59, 5.31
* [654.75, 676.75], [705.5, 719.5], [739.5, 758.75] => 0.034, 7.86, 7.39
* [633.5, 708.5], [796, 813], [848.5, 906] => 0.187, 7.87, 6.71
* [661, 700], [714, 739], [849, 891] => 0.052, 7.92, 5.97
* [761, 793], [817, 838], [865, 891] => -0.215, 5.66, 6.12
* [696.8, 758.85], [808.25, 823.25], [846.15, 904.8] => 0.009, 7.31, 6.69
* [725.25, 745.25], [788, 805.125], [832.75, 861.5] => 0.381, 7.02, 6.82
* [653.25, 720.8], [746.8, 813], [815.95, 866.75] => 0.158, 7.73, 6.58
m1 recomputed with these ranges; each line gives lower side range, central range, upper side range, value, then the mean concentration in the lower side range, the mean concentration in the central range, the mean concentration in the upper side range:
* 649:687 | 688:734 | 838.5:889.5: 0.7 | 7.9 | 7.4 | 6.12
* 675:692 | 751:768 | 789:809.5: -3.6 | 8.03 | 7.52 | 5.25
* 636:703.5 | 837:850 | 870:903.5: 0.7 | 7.9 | 7.19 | 7.53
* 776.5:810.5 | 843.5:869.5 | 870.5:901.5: 4.2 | 5.12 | 5.63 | 7.53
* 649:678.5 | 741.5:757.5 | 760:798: -3.3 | 7.86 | 7.4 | 5.55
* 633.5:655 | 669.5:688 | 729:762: -0.7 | 7.99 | 8.01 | 7.24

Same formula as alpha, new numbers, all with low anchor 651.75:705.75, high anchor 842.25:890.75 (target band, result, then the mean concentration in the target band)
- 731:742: 0.5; 6.97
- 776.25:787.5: 3.3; 4.87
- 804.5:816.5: -0.3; 6.8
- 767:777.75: 1.0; 6.36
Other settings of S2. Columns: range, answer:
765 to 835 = 6.06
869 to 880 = 5.17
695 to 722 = 7.45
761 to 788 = 5.94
